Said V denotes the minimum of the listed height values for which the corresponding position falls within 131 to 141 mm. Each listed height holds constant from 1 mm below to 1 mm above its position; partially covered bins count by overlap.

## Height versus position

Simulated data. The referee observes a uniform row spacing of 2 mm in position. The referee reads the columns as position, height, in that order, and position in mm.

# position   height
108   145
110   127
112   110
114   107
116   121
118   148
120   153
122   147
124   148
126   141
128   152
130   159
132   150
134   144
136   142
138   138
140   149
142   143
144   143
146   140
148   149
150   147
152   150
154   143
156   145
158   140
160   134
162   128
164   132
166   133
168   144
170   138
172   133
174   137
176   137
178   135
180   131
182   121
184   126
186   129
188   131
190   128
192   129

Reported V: 138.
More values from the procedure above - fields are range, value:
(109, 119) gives 107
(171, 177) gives 133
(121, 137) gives 141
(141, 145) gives 143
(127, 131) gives 152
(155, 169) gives 128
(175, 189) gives 121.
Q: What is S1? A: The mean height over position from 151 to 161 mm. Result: 142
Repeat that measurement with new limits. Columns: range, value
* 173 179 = 136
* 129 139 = 147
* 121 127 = 145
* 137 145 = 143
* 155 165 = 136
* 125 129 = 146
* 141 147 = 142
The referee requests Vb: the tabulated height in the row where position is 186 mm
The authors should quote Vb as 129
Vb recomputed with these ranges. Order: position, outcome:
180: 131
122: 147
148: 149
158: 140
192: 129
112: 110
